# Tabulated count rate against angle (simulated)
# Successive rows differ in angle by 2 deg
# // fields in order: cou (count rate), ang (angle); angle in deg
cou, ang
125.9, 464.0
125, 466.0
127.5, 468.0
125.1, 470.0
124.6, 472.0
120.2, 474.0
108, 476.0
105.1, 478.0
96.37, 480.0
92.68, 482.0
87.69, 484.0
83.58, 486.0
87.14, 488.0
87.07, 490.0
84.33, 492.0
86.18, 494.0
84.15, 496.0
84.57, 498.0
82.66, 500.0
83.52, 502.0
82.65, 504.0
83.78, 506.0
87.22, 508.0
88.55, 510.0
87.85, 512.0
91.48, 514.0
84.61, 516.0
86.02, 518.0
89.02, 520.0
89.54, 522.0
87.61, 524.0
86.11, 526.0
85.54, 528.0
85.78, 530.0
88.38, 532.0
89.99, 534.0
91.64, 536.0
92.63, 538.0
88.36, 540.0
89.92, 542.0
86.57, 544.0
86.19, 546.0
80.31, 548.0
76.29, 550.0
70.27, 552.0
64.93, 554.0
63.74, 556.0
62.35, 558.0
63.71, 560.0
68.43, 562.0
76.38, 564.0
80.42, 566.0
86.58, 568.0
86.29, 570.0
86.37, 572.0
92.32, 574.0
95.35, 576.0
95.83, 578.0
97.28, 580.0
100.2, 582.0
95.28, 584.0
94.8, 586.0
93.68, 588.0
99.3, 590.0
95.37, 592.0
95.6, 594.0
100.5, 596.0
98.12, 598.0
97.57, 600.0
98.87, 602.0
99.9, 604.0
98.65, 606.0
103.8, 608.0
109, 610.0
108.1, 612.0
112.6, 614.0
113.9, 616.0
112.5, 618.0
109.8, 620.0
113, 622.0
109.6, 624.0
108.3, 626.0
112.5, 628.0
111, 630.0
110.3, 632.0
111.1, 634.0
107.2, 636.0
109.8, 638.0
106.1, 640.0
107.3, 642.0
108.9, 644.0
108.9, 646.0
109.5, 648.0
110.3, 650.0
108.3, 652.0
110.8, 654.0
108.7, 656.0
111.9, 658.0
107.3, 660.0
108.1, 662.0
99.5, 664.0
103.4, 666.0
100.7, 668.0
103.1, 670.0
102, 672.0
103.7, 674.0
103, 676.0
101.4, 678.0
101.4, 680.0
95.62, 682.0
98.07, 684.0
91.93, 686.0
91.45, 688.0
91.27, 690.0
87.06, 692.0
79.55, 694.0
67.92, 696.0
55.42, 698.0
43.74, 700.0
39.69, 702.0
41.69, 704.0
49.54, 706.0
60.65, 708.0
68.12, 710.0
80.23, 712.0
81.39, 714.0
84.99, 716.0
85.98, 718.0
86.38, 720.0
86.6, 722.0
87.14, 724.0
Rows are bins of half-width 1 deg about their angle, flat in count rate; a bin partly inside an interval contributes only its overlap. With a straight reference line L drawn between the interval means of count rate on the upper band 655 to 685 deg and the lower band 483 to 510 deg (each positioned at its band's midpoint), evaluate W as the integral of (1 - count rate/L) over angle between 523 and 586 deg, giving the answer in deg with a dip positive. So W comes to 4.88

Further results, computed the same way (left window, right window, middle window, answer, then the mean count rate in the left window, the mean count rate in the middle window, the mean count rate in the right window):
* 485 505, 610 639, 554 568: 3.98 deg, 84.6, 70.1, 111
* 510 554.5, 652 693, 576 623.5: -4.39 deg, 85.7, 102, 101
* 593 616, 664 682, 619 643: -1.73 deg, 103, 110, 102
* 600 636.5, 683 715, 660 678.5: -4.12 deg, 108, 103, 70.5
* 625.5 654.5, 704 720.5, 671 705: 1.47 deg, 109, 82.1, 72.3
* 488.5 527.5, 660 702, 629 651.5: -4.92 deg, 86.2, 109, 90.6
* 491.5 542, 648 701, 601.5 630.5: -4.90 deg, 87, 108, 95.9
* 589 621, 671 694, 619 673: -4.59 deg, 103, 108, 96.2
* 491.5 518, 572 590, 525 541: 0.11 deg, 85.5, 88.6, 95.3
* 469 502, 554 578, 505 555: 0.42 deg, 95.8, 85.5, 78.5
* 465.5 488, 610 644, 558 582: 5.48 deg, 107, 84.2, 110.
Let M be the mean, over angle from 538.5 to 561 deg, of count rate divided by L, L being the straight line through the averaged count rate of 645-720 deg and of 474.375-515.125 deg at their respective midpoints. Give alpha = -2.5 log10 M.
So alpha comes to 0.17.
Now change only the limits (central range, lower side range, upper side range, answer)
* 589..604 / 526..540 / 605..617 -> 0.07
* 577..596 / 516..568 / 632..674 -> -0.06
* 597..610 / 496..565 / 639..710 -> -0.15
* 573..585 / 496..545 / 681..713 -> -0.17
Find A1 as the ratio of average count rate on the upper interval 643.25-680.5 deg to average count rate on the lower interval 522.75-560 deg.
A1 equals 1.3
